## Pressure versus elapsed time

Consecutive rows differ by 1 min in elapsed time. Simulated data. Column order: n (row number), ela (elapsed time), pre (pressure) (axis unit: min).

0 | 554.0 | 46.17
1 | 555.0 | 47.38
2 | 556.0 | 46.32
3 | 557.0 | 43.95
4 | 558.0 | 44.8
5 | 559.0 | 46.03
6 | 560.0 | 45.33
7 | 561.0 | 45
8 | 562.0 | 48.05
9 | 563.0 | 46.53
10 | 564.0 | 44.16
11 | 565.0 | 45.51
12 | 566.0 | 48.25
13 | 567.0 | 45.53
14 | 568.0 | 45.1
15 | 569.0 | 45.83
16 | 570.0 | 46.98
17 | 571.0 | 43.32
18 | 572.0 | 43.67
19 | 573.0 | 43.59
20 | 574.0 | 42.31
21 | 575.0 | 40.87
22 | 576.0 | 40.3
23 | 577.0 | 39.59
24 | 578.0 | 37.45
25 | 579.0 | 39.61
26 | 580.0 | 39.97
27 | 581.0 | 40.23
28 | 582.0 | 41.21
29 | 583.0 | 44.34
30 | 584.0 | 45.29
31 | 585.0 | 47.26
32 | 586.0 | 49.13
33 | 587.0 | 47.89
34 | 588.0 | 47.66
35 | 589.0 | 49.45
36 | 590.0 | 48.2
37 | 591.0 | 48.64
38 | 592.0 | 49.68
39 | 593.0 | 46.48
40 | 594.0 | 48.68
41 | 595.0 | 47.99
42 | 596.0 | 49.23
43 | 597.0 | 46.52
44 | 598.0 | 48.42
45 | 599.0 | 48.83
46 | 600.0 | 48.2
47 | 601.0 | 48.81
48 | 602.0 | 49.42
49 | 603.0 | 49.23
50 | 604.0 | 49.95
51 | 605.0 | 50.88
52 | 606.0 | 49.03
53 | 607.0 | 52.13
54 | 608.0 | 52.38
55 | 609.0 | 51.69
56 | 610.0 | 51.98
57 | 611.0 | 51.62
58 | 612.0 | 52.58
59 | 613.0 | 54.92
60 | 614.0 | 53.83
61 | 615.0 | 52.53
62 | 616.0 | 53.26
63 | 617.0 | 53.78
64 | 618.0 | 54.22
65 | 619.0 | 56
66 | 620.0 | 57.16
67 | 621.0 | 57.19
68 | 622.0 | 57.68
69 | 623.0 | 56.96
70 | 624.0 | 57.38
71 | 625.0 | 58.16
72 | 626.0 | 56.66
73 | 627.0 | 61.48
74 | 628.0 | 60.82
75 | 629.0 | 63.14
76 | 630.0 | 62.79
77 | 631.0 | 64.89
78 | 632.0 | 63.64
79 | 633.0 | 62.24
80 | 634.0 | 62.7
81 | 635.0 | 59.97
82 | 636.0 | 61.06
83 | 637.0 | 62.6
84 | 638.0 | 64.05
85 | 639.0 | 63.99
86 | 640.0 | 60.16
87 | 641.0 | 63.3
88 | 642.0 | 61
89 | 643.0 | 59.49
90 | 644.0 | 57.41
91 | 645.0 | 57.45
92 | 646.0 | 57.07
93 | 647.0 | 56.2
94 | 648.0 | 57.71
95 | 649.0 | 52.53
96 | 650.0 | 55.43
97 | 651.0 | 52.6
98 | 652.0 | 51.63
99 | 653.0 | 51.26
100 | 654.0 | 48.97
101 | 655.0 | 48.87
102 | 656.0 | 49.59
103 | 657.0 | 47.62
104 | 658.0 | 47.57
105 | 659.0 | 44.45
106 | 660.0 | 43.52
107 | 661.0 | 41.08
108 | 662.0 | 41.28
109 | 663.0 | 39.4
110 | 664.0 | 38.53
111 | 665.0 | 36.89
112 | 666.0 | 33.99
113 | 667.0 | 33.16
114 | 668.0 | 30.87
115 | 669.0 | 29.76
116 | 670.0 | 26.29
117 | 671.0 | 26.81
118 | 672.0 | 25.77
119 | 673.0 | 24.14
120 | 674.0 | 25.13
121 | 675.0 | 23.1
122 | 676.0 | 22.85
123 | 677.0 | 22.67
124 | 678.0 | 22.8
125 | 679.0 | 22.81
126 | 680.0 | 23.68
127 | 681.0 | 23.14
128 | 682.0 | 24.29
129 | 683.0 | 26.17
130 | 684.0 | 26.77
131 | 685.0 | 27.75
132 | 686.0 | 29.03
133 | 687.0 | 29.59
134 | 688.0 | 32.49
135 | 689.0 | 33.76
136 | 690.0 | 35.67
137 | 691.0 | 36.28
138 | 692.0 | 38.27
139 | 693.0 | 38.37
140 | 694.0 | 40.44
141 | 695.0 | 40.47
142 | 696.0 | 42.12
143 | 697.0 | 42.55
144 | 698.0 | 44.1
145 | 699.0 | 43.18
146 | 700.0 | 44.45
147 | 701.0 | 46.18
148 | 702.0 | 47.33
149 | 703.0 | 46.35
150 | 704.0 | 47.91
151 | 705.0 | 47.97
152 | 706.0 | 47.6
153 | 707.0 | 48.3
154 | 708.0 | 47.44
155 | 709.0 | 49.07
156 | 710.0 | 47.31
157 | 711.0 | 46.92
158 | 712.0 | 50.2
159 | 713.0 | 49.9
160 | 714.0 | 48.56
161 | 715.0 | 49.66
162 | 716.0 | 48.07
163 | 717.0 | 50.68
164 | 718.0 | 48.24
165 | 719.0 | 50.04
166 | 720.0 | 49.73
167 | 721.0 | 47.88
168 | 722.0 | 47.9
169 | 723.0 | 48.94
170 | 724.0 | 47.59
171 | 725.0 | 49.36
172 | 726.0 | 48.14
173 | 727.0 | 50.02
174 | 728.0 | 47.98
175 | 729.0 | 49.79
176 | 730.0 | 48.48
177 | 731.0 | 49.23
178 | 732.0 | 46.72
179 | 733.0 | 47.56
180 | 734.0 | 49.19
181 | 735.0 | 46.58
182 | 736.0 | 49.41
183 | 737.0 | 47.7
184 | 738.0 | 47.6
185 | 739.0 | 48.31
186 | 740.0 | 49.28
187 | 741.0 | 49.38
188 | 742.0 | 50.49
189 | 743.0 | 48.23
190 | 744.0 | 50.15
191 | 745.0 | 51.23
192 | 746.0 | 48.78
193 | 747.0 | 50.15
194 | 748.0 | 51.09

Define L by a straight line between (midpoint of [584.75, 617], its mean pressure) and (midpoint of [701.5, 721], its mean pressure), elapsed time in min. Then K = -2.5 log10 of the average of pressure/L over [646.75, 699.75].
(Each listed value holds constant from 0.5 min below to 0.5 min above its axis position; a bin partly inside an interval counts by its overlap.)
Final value 0.31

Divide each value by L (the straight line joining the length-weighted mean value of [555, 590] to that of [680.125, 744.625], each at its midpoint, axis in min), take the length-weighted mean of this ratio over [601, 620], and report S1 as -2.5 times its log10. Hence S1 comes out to -0.18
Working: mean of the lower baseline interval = 44.5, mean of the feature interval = 52.2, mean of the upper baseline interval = 44.1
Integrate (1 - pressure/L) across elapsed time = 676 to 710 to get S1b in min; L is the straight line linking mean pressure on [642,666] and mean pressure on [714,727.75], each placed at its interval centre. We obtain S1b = 8.4 min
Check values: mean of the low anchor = 49.3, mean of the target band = 36.9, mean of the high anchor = 48.9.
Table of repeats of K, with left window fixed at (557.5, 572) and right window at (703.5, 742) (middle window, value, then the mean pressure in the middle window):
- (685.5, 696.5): 0.311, 36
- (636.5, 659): -0.176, 55.5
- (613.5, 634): -0.239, 58.3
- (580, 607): -0.034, 47.7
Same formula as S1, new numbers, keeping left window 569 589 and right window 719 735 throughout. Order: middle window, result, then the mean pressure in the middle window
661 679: 0.49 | 29.7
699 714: 0.01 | 47.5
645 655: -0.17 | 53.7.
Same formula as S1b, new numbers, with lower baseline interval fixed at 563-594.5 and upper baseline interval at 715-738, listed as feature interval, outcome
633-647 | -4.33 min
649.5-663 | -0.26 min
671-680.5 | 4.71 min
